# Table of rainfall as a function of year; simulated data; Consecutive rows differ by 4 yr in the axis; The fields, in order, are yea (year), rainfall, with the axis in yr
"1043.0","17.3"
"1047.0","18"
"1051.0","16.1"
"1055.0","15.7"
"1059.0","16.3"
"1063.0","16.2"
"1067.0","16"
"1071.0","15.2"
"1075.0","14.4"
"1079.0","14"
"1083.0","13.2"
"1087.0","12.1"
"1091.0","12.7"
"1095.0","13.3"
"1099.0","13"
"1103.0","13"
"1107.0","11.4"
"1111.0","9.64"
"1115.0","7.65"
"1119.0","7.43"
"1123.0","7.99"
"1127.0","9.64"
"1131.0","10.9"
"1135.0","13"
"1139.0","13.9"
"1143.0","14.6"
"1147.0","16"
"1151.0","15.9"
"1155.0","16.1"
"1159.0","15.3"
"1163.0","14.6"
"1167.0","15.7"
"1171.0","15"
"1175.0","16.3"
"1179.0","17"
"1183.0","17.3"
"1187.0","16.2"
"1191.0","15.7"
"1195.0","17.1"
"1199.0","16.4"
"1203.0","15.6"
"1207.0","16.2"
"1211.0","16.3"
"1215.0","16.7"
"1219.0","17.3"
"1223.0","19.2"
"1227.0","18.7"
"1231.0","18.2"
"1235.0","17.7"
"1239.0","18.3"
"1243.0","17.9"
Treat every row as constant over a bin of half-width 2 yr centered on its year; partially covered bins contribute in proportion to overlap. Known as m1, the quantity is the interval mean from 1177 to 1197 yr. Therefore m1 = 16.7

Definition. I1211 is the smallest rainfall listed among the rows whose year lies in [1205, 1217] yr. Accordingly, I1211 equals 16.2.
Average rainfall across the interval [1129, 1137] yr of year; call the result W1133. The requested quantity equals 11.9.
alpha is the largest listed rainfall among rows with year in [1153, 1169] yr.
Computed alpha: 16.1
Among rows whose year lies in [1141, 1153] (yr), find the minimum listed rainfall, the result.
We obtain 14.6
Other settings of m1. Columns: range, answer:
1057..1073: 15.9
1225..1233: 18.4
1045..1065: 16.5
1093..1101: 13.2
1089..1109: 12.7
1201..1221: 16.4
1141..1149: 15.3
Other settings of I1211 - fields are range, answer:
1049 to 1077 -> 14.4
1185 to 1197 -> 15.7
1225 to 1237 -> 17.7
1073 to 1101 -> 12.1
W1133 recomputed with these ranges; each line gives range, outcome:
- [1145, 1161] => 15.8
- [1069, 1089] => 13.8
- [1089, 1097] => 13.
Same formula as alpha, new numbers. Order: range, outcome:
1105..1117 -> 11.4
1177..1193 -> 17.3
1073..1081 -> 14.4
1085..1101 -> 13.3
